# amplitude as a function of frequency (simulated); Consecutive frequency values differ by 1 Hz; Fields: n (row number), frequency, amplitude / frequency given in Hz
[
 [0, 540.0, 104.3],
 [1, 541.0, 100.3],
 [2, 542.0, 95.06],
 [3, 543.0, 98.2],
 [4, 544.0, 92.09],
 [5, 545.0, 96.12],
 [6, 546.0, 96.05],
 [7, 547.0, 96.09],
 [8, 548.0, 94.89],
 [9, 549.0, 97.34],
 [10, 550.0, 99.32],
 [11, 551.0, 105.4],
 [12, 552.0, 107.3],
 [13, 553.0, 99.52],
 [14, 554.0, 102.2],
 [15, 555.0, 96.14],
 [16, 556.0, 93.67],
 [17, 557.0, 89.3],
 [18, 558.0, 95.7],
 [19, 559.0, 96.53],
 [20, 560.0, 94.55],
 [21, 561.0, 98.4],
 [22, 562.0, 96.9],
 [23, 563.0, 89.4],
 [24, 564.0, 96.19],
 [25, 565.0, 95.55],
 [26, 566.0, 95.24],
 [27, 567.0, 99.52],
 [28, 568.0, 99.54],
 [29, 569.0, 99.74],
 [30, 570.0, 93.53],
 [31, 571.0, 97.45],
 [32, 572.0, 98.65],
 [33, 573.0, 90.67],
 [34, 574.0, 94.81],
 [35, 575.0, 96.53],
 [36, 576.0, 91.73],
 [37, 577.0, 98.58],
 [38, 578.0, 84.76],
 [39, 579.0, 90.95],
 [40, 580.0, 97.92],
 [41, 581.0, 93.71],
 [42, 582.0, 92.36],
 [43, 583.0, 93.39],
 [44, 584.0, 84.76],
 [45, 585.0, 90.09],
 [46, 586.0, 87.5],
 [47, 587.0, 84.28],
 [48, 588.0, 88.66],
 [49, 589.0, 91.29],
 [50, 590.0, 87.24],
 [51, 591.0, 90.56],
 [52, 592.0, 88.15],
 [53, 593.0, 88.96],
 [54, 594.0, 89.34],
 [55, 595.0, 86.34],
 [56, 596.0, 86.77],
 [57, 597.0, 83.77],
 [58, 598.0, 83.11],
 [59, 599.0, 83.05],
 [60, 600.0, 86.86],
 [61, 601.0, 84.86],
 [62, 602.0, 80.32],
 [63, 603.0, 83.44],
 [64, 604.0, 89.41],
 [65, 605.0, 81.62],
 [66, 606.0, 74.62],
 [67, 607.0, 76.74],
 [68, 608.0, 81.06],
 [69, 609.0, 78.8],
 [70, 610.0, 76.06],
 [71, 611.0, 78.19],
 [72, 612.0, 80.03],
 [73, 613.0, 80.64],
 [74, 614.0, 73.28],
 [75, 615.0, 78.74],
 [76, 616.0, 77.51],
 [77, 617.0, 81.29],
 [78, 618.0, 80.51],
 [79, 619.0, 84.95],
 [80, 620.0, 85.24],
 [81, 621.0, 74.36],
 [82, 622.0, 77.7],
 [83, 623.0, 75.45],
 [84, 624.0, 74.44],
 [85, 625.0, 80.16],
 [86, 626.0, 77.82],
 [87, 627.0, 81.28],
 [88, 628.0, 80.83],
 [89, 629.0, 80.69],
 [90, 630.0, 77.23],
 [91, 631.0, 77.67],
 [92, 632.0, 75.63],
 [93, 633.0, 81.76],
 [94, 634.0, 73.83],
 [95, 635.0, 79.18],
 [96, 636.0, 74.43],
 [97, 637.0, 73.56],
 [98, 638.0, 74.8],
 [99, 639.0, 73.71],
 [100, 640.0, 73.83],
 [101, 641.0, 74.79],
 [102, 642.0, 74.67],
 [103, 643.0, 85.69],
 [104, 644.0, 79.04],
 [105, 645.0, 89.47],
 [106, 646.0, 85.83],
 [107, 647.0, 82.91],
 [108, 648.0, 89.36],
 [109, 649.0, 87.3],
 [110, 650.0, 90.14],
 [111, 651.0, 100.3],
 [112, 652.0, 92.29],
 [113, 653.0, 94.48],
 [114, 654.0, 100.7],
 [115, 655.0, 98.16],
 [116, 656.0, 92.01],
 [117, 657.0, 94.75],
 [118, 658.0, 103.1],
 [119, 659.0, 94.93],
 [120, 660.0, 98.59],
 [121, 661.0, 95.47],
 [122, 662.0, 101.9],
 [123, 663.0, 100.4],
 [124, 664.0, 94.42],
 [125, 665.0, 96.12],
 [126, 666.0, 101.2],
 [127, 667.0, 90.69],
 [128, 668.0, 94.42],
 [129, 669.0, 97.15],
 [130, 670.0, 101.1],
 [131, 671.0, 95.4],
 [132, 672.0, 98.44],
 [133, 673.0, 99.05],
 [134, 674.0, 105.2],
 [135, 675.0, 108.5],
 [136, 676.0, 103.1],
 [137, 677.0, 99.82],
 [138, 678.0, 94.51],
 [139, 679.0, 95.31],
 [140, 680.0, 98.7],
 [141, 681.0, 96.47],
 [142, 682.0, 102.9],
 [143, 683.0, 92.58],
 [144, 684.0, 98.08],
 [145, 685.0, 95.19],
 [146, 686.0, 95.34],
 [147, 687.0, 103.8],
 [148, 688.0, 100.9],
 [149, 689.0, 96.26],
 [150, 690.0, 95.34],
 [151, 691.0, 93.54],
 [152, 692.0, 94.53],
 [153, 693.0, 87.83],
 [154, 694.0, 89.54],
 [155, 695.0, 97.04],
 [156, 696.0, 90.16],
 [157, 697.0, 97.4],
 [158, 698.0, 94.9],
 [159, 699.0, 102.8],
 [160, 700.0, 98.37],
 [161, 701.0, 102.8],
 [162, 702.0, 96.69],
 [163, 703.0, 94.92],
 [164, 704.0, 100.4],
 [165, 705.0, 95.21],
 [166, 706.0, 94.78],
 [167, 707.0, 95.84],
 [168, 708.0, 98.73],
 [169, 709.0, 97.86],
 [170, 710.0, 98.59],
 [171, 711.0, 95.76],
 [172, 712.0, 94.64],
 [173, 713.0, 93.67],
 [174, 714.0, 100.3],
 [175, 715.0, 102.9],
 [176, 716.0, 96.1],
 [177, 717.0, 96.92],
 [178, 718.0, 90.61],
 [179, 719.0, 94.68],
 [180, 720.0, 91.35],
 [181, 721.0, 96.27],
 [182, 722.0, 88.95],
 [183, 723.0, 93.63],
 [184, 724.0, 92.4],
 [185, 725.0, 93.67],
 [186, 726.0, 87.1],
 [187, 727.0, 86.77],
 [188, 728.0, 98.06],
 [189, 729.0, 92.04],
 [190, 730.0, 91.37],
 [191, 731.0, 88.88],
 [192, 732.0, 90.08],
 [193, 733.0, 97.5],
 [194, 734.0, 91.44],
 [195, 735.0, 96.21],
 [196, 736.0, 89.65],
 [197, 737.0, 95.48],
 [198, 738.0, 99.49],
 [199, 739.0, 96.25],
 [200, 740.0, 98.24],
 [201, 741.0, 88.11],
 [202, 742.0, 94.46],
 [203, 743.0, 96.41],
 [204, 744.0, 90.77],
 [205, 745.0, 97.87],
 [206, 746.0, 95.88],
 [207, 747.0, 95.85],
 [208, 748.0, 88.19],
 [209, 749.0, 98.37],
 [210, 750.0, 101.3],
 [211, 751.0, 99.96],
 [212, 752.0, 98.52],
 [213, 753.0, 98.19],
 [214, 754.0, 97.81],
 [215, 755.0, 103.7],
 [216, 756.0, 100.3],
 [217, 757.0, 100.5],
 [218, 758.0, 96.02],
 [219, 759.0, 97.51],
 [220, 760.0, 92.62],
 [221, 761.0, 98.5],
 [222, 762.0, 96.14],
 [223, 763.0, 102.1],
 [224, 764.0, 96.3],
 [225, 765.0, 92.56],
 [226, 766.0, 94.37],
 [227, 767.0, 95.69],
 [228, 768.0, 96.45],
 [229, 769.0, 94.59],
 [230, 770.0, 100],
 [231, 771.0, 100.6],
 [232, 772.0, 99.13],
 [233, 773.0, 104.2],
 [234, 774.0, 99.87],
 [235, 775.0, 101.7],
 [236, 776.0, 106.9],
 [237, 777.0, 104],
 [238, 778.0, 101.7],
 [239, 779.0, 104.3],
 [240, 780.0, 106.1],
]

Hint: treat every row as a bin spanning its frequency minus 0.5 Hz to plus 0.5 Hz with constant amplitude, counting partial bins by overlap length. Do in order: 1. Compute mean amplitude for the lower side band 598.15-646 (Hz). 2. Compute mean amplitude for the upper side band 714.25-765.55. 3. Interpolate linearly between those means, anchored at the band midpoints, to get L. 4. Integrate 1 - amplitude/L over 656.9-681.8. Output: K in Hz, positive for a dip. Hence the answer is -3.7 Hz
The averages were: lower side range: 79.2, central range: 98.5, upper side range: 95.2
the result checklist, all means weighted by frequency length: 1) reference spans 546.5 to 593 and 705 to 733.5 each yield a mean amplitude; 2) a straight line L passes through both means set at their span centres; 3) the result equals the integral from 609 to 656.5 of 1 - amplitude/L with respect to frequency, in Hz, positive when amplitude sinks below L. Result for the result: 6.47 Hz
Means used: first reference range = 94.4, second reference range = 94.3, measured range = 81.5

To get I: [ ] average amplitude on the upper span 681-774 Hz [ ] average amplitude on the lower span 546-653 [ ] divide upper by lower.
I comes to 1.10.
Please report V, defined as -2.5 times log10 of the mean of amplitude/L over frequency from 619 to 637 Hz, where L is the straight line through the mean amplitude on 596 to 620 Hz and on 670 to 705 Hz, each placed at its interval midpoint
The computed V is 0.09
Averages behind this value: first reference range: 81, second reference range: 97.5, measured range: 78.2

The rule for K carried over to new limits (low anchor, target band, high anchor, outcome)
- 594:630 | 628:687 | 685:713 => -1.3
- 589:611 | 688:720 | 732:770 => -1.3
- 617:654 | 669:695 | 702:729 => -2.5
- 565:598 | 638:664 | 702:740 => 0.9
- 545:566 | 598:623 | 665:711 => 4.3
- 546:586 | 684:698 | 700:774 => 0.1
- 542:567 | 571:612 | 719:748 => 3.7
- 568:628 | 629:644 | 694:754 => 2.0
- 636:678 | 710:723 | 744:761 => 0.0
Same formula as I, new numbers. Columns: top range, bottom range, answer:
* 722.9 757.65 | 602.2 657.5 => 1.16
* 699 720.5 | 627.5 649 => 1.22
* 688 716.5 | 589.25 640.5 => 1.20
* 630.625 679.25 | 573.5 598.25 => 1.01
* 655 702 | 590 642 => 1.21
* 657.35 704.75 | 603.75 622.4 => 1.23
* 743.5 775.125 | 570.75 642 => 1.17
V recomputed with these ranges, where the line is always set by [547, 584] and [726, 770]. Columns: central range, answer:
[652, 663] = -0.02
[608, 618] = 0.22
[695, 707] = -0.02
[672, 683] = -0.05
